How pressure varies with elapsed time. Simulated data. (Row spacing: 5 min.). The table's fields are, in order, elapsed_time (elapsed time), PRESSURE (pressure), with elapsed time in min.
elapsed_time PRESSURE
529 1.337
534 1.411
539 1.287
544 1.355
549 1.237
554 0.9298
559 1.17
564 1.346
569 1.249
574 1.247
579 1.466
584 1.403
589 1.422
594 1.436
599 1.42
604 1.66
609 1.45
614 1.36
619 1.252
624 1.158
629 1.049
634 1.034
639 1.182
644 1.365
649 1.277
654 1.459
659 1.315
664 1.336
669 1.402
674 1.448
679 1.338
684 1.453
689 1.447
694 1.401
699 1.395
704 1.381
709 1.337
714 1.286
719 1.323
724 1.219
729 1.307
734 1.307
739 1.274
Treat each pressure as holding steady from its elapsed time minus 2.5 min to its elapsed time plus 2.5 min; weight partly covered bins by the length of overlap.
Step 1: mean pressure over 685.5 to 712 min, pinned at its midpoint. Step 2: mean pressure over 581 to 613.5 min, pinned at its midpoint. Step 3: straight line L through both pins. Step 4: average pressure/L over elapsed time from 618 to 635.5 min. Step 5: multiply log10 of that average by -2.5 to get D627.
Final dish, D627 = 0.28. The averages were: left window 1.46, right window 1.39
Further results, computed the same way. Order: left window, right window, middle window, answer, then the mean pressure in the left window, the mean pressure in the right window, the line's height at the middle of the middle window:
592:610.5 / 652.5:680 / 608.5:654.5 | 0.16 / 1.5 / 1.38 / 1.44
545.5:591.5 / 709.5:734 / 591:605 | -0.16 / 1.28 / 1.29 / 1.28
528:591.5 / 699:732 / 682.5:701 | -0.09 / 1.3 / 1.32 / 1.31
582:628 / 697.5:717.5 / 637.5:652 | 0.07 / 1.38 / 1.35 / 1.37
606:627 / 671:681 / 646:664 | 0.01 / 1.31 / 1.4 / 1.36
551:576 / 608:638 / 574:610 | -0.21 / 1.19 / 1.2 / 1.2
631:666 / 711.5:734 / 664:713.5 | -0.09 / 1.28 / 1.29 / 1.28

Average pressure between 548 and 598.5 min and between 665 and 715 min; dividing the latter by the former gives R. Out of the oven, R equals 1.07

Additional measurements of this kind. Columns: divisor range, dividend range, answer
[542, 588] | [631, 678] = 1.03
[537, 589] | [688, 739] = 1.05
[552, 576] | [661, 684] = 1.16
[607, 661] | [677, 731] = 1.07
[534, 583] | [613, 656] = 0.97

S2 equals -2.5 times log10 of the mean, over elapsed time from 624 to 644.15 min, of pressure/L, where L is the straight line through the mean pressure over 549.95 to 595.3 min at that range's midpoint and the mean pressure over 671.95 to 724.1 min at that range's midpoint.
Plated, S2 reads 0.174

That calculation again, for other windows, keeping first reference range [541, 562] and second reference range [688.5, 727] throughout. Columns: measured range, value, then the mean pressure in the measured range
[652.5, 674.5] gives -0.07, 1.38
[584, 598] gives -0.17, 1.42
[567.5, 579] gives -0.08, 1.3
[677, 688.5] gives -0.07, 1.41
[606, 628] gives -0.04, 1.3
